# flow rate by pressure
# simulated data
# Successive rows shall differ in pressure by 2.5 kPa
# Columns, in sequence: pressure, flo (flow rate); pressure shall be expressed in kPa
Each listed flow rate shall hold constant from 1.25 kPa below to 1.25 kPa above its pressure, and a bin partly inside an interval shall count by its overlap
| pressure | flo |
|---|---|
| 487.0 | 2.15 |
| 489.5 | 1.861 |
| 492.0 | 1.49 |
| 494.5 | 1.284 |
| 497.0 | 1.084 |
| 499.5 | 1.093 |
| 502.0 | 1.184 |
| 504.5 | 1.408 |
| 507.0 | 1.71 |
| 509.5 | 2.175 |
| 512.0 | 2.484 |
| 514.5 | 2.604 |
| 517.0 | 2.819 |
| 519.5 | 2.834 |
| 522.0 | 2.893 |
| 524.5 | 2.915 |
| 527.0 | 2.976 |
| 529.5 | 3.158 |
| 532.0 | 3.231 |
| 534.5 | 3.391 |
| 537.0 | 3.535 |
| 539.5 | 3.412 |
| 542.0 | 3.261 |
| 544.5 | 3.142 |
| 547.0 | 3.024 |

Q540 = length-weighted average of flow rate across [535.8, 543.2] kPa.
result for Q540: 3.4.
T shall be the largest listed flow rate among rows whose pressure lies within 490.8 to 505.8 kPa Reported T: 1.49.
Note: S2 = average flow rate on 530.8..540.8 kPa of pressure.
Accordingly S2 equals 3.39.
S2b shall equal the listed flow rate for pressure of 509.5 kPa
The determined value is 2.175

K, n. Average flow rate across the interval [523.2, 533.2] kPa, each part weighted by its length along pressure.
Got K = 3.07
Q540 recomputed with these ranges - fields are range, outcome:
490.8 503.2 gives 1.23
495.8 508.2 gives 1.29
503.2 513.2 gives 1.94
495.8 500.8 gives 1.09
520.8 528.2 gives 2.93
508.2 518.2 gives 2.51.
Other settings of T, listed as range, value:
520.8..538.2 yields 3.535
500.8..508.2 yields 1.71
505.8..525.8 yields 2.915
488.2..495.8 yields 1.861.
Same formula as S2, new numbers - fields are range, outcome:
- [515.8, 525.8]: 2.87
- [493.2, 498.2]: 1.19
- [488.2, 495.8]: 1.55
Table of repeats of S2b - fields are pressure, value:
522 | 2.893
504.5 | 1.408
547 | 3.024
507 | 1.71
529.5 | 3.158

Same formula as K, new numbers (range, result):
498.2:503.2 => 1.14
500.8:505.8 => 1.3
